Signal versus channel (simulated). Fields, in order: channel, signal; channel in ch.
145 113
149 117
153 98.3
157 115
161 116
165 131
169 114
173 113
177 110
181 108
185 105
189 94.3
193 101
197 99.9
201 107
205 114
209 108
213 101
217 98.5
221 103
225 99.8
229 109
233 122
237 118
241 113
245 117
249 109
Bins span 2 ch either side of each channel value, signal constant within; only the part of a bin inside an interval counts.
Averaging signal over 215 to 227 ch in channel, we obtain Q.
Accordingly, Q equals 100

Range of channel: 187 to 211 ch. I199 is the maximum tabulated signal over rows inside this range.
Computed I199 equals 114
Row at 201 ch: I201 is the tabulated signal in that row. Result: 107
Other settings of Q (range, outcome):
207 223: 103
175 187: 108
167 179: 112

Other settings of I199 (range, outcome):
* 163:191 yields 131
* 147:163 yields 117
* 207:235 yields 122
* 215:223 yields 103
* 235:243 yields 118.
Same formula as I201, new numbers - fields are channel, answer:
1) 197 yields 99.9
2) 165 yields 131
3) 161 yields 116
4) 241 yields 113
